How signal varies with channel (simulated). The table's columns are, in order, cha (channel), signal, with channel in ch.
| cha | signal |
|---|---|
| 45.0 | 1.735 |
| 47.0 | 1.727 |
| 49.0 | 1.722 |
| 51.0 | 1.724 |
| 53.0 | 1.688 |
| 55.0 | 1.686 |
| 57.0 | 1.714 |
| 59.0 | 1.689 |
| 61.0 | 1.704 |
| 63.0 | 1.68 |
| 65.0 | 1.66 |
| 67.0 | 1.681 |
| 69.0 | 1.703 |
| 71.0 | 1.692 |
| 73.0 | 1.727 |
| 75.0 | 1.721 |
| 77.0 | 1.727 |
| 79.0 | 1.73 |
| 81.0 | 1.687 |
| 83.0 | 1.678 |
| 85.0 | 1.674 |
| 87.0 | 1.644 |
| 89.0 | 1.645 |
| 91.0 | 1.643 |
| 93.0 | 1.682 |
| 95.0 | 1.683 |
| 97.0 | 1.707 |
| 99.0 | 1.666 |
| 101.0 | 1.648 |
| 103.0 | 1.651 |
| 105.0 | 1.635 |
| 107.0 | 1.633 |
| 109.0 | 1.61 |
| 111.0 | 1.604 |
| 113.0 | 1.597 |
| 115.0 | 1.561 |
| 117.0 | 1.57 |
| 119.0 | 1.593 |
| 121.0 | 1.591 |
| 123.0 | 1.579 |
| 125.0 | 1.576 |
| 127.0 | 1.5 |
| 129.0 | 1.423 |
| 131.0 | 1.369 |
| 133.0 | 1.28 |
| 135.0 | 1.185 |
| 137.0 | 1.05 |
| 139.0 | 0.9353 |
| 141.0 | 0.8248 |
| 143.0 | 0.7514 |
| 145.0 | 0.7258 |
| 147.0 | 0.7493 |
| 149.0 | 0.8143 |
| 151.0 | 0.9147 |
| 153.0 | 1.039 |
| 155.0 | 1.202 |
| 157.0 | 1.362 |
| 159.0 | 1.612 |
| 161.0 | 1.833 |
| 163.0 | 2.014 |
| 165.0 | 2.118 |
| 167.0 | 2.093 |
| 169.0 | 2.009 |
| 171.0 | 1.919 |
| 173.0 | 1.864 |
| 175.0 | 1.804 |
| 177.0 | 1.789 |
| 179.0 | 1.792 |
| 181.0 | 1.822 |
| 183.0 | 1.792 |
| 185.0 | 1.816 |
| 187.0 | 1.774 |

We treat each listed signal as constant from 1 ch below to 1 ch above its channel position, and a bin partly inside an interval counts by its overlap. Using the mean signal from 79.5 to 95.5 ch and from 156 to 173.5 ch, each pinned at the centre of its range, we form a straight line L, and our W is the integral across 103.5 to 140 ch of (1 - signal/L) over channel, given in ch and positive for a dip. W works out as 6.0 ch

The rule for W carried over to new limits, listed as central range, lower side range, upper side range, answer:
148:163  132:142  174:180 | 1.2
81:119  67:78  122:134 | -1.4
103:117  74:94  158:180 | 1.1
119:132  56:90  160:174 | 2.4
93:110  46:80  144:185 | 0.0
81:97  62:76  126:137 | -0.9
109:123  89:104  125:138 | -1.1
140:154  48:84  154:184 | 7.5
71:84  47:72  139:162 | -1.1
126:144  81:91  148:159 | 1.8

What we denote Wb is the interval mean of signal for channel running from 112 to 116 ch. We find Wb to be 1.58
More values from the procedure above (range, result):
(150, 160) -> 1.23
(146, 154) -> 0.879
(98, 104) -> 1.66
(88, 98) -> 1.67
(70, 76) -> 1.71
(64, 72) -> 1.68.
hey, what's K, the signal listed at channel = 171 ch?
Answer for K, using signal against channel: 1.919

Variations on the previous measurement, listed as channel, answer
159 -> 1.612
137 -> 1.05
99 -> 1.666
